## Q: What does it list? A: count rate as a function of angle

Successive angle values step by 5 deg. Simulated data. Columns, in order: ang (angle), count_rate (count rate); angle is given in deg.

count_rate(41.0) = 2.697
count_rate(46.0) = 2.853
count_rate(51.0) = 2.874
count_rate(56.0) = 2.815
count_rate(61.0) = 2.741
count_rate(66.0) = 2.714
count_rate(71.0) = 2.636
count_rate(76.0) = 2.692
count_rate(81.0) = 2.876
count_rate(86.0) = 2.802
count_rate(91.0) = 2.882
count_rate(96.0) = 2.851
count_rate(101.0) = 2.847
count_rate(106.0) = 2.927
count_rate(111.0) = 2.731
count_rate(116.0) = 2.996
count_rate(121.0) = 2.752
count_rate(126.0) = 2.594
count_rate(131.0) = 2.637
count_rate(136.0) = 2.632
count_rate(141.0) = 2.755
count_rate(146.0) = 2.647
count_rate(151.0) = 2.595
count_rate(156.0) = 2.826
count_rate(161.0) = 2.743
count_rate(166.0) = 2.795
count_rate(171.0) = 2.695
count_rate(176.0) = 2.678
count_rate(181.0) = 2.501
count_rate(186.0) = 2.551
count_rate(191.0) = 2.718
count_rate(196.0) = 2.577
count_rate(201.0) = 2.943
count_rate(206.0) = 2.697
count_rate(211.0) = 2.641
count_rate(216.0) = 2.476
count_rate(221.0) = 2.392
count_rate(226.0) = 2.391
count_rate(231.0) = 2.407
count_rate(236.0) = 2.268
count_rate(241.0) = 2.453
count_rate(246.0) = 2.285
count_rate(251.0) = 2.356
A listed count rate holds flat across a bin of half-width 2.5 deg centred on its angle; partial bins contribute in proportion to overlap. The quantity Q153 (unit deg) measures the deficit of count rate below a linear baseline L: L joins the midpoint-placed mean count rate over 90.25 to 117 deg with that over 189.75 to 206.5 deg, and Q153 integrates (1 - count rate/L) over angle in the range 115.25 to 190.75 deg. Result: 3.0 deg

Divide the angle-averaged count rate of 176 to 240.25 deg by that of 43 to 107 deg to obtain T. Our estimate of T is 0.9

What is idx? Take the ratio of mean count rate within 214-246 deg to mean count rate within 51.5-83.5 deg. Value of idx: 0.87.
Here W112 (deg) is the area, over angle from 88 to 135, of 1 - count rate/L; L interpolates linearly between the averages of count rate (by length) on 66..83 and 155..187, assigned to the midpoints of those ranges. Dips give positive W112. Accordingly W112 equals -1.5 deg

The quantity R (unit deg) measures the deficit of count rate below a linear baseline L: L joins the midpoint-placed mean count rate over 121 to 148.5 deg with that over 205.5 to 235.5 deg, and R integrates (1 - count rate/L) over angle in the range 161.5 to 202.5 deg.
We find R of -2.0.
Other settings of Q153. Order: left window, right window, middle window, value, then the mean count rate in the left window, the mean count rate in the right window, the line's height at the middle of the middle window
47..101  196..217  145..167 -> 0.07 deg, 2.79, 2.69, 2.73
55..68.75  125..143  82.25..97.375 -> -0.75 deg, 2.75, 2.66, 2.71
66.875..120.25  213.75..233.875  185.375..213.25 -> -2.33 deg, 2.82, 2.41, 2.49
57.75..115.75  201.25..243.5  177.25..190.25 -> 0.06 deg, 2.8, 2.49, 2.58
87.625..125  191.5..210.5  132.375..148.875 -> 0.75 deg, 2.84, 2.73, 2.8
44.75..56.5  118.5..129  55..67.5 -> 0.32 deg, 2.85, 2.67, 2.83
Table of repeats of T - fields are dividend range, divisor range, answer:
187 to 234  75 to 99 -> 0.91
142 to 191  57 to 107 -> 0.96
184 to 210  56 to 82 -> 0.99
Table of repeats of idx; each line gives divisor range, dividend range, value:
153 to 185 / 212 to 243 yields 0.89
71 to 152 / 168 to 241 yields 0.93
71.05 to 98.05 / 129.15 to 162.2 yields 0.96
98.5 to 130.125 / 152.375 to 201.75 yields 0.96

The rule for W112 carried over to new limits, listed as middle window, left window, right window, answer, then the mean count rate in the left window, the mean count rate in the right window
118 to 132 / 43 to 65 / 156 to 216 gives 0.34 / 2.81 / 2.68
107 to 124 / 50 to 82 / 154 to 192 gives -0.66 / 2.75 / 2.69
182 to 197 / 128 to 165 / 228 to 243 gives -0.41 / 2.69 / 2.37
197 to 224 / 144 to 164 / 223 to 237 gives -1.84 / 2.71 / 2.37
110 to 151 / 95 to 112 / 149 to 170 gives 1.26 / 2.85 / 2.74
